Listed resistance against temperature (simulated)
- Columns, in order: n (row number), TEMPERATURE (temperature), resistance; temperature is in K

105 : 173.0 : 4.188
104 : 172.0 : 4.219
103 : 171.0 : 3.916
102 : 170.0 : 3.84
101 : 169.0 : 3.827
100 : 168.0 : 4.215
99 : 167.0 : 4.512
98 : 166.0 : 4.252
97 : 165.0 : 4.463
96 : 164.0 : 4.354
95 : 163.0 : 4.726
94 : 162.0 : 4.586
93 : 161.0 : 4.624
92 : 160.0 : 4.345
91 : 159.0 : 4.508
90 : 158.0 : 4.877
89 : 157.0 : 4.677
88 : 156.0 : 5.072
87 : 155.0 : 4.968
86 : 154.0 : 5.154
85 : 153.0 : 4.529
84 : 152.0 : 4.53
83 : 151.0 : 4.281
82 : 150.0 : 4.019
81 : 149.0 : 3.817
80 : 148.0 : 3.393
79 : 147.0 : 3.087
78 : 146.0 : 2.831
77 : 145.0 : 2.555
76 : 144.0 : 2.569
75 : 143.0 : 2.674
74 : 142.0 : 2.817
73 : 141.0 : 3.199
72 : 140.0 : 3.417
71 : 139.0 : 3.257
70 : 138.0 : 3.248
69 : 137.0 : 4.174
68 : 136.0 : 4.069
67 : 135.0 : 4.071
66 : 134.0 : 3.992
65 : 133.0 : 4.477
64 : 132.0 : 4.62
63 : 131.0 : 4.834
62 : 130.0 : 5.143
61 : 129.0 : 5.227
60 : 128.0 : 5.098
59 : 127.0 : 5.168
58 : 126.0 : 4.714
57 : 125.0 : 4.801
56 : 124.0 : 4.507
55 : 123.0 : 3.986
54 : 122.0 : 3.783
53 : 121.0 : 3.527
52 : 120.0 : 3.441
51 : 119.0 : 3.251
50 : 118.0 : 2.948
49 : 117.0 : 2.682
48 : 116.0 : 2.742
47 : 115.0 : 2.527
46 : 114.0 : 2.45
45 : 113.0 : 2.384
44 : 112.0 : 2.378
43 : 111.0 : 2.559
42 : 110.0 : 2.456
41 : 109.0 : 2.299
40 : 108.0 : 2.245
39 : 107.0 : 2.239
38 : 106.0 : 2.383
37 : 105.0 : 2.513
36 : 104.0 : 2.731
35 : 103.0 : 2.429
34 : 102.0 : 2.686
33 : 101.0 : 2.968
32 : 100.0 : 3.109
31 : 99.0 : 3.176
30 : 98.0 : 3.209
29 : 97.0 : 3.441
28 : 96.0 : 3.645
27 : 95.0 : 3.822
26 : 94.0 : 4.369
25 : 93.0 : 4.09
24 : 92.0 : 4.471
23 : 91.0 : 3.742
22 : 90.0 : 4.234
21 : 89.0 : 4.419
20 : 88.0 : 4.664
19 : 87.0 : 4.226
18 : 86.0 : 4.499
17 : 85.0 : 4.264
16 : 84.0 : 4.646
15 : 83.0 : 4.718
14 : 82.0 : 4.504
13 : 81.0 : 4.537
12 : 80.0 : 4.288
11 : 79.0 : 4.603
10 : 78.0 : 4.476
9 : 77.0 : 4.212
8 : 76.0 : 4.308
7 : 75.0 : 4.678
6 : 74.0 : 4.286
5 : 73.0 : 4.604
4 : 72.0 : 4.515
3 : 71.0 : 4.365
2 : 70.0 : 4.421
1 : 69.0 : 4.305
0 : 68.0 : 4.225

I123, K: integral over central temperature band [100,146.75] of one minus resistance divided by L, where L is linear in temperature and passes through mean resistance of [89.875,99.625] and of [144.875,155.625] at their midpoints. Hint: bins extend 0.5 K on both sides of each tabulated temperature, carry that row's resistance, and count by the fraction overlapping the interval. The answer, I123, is 6.4 K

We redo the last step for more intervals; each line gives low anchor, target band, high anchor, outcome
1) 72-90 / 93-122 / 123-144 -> 9.3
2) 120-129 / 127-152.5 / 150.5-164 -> 3.9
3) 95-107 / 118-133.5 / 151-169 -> -3.2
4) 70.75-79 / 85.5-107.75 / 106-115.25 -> -1.8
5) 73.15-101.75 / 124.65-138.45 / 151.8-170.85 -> -0.6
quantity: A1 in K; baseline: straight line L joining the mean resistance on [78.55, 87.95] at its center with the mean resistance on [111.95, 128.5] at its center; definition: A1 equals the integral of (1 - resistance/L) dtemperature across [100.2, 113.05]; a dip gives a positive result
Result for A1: 4.6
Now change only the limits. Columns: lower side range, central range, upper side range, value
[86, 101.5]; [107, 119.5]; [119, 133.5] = 4.94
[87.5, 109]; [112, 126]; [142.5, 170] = 1.17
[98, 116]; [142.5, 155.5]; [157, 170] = 0.83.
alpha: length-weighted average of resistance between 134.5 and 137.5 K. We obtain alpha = 4.1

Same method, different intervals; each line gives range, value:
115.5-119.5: 2.91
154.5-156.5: 5.02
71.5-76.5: 4.48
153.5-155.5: 5.06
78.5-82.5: 4.48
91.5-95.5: 4.19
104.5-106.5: 2.45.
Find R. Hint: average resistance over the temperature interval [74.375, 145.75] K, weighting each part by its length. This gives 3.67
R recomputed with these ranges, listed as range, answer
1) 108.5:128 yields 3.34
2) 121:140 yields 4.35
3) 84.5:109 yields 3.46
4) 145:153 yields 3.69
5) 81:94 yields 4.38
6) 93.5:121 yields 2.87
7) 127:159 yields 4.05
